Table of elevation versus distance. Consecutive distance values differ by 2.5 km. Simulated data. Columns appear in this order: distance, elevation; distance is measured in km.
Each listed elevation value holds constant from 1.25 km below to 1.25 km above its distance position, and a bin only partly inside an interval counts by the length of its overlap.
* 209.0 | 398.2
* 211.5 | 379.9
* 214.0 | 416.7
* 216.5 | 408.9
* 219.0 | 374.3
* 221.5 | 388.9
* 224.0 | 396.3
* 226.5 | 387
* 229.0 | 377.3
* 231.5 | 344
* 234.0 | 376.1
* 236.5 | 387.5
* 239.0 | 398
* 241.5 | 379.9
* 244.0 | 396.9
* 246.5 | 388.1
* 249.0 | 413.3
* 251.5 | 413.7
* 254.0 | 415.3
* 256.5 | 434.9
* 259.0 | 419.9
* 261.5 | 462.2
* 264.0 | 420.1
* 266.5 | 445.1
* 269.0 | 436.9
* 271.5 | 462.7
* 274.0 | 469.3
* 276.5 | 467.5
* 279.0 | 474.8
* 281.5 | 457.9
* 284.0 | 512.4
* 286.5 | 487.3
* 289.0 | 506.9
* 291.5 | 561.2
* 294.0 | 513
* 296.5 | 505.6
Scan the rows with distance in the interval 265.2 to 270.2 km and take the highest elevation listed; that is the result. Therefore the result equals 445.1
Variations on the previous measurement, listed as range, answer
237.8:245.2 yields 398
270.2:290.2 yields 512.4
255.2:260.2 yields 434.9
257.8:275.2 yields 469.3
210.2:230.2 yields 416.7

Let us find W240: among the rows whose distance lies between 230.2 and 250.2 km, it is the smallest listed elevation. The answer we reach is 344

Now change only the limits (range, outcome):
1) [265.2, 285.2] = 436.9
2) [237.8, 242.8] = 379.9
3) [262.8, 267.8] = 420.1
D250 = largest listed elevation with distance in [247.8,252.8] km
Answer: 413.7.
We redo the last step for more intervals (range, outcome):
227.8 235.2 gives 377.3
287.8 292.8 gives 561.2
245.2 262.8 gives 462.2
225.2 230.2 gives 387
